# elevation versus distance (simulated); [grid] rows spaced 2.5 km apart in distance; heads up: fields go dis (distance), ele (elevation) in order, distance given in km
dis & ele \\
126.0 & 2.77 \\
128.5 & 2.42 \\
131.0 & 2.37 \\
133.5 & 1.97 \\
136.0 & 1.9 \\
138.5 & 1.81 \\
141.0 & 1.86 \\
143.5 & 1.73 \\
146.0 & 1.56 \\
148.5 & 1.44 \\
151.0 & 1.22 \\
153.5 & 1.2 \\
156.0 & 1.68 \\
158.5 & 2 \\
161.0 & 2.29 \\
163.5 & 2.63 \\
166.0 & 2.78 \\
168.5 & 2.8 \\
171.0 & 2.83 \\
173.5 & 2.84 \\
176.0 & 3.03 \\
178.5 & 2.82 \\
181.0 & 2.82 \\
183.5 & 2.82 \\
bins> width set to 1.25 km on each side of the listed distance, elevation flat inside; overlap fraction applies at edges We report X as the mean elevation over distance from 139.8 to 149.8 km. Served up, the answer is 1.64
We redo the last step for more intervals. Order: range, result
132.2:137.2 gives 1.94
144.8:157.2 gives 1.42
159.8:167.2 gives 2.57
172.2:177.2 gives 2.93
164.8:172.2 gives 2.8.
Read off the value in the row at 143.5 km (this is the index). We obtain 1.73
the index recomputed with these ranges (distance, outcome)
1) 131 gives 2.37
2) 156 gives 1.68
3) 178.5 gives 2.82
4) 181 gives 2.82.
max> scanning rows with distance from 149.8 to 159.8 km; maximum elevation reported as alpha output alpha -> 2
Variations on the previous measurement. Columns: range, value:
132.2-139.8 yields 1.97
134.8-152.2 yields 1.9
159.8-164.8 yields 2.63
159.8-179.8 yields 3.03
